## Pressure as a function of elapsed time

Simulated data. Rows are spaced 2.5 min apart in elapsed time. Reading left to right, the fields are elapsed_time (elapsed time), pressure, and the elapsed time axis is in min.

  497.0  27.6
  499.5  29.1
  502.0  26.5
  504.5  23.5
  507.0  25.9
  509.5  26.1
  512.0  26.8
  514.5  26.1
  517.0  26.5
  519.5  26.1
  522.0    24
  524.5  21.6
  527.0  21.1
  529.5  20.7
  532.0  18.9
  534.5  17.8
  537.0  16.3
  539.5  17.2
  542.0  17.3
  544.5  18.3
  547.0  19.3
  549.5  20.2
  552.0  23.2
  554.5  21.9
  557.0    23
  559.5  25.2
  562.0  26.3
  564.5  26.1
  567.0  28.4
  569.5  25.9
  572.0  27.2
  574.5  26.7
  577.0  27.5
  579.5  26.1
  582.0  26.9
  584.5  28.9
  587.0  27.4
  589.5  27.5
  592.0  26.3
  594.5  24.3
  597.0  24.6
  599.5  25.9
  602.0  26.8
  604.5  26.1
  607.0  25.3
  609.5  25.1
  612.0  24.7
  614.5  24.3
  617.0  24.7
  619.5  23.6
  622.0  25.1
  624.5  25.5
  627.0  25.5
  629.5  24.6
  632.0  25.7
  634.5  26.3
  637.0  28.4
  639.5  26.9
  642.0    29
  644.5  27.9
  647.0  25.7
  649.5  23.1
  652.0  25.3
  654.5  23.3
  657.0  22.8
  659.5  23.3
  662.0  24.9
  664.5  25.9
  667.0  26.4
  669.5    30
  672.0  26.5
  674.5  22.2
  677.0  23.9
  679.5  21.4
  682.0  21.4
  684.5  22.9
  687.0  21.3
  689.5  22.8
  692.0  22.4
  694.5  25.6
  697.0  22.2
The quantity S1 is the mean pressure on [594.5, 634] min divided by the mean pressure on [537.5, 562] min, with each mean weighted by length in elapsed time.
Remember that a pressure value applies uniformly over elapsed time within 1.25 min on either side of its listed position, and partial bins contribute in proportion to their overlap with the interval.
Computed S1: 1.2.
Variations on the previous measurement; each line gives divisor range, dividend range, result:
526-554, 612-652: 1.34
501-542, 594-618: 1.11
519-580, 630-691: 1.10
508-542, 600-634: 1.14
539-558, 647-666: 1.20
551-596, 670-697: 0.89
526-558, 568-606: 1.35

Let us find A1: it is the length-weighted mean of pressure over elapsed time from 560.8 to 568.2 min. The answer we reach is 26.9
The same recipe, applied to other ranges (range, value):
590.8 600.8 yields 25.3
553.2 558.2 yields 22.5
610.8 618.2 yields 24.6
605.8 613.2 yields 25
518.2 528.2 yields 23.2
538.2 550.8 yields 18.5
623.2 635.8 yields 25.5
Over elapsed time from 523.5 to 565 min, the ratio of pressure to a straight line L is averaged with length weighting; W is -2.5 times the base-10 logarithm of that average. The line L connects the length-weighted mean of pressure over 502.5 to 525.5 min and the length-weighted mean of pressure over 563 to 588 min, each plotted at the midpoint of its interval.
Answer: 0.25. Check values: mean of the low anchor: 25.3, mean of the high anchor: 27.1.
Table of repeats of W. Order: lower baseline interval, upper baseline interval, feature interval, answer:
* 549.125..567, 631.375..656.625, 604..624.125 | 0.02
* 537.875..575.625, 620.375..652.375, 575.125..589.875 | -0.14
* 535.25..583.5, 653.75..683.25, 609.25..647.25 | -0.08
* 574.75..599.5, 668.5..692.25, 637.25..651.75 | -0.08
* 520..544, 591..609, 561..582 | -0.16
